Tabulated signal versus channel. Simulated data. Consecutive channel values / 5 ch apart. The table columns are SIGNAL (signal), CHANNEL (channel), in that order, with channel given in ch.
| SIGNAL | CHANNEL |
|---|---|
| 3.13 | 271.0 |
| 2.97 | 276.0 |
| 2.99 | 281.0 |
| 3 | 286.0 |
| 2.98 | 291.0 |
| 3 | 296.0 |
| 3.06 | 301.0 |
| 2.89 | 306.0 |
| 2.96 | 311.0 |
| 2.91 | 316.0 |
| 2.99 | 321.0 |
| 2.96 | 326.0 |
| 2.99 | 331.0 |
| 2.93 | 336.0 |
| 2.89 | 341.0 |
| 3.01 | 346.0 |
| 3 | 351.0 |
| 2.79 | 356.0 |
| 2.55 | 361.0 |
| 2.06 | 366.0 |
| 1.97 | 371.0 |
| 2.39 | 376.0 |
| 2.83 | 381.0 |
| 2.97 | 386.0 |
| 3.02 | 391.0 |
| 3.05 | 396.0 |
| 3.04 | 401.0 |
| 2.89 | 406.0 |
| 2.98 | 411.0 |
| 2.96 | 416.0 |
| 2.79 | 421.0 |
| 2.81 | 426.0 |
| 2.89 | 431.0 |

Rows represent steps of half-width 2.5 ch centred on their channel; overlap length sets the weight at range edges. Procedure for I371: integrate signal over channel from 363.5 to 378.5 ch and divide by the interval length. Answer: 2.14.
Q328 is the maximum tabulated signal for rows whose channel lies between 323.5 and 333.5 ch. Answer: 2.99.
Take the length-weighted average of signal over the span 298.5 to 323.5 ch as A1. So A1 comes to 2.96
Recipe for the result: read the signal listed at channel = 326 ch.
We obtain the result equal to 2.96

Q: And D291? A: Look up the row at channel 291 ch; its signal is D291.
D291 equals 2.98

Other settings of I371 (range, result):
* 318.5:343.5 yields 2.95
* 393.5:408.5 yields 2.99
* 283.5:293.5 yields 2.99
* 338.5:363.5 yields 2.85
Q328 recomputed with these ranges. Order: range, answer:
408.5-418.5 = 2.98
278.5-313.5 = 3.06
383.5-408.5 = 3.05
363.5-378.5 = 2.39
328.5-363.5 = 3.01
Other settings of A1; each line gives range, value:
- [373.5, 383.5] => 2.61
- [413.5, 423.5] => 2.88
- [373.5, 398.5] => 2.85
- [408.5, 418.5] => 2.97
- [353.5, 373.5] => 2.34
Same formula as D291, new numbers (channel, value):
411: 2.98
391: 3.02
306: 2.89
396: 3.05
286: 3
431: 2.89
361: 2.55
